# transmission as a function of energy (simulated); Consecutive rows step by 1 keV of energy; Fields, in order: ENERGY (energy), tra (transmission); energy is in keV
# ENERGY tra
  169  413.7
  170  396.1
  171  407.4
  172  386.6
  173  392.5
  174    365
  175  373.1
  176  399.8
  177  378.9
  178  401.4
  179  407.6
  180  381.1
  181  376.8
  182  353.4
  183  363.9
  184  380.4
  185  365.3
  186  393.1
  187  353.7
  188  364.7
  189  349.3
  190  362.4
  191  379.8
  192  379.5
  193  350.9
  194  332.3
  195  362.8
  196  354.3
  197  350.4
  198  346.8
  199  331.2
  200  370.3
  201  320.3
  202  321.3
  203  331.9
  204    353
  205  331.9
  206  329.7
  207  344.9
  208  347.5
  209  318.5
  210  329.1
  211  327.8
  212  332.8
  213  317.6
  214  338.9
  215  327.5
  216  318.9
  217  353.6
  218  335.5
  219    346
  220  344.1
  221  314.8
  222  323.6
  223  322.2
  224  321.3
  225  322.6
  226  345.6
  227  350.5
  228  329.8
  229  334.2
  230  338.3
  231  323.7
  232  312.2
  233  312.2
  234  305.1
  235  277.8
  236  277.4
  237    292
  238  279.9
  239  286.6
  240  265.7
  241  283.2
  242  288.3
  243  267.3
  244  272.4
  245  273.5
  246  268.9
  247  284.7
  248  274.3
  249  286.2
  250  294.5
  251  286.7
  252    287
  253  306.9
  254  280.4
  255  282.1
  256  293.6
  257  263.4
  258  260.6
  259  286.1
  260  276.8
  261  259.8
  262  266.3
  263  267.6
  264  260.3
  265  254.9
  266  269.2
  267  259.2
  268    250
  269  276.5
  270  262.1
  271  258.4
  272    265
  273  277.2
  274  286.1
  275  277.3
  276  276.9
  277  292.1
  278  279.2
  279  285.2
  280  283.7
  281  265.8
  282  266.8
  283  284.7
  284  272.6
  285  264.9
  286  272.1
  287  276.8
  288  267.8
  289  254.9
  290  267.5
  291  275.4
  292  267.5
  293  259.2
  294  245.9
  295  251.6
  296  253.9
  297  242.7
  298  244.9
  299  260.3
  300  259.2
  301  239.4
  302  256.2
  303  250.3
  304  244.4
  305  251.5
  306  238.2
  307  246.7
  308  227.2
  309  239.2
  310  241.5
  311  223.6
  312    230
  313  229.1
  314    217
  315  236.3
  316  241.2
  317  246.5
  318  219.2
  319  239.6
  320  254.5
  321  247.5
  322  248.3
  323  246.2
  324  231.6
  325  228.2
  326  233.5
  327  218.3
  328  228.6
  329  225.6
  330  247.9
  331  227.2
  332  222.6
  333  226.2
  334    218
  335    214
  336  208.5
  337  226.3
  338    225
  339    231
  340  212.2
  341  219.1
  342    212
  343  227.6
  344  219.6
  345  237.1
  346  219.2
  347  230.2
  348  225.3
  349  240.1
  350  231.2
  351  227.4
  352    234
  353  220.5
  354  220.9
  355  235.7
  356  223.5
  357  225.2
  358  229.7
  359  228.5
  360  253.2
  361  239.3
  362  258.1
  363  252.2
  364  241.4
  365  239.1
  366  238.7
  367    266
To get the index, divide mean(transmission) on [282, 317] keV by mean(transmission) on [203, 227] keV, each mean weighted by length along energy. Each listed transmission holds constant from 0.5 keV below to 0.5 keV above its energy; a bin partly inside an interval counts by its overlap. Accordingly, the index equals 0.8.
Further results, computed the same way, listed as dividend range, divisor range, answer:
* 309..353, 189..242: 0.70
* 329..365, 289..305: 0.90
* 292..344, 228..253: 0.81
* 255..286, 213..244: 0.86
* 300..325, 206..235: 0.73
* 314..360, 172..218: 0.65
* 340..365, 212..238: 0.72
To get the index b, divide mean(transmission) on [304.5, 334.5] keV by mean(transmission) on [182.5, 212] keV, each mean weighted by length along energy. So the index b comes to 0.7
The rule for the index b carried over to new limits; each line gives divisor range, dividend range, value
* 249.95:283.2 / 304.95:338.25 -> 0.85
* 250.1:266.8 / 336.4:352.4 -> 0.82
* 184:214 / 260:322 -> 0.74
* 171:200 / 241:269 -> 0.74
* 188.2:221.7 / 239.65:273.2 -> 0.80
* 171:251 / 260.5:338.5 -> 0.75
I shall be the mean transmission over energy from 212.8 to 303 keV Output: 285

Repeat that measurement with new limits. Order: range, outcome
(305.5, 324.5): 237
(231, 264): 282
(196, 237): 329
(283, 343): 241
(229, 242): 297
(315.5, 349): 229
